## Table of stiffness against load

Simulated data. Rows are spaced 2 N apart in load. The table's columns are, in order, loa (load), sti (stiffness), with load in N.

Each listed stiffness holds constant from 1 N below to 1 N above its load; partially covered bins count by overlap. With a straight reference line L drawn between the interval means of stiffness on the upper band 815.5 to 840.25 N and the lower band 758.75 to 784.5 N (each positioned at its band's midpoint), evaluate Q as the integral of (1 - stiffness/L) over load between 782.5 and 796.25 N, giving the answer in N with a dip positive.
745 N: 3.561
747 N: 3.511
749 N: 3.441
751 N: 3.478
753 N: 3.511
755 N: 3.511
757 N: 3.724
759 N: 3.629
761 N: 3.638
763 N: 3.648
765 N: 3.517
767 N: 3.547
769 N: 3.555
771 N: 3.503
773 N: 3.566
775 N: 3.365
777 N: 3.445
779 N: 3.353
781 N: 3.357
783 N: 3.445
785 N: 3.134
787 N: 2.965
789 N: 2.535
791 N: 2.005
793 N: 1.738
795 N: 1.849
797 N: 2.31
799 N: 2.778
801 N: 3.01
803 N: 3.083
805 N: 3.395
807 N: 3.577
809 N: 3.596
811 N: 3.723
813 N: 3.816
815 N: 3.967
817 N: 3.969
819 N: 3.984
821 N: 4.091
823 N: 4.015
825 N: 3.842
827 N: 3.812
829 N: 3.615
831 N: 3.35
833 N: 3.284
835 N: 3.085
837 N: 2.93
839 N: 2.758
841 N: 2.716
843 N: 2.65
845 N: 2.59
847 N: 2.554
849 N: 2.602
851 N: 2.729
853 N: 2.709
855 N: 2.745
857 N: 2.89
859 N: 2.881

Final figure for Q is 4.0 N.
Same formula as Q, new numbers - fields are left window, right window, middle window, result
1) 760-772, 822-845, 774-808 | 5.4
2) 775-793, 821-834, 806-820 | -1.4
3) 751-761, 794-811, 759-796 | 2.2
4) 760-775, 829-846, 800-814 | -1.0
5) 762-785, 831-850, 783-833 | -2.4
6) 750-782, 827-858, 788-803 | 4.2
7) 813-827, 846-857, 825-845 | 1.3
